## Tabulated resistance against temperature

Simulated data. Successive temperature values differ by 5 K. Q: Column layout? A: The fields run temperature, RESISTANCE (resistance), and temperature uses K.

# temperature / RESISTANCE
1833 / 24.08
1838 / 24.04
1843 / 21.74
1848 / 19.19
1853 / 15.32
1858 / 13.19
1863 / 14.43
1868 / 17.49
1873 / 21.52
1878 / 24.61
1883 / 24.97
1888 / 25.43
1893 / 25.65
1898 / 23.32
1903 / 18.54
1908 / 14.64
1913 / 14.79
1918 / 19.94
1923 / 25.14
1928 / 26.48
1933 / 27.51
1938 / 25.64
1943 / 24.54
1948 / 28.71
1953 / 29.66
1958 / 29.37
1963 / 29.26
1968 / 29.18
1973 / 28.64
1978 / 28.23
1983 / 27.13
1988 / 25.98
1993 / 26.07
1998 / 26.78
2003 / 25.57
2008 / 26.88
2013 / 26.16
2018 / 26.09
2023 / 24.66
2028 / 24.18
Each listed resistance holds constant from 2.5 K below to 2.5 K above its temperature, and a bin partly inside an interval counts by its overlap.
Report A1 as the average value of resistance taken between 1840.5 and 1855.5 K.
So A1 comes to 18.8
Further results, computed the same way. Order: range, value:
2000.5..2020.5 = 26.2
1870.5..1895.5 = 24.4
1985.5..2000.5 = 26.3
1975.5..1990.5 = 27.1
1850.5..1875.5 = 16.4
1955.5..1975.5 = 29.1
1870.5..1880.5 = 23.1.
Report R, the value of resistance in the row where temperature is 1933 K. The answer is 27.51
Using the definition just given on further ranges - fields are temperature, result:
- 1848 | 19.19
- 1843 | 21.74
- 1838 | 24.04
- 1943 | 24.54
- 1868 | 17.49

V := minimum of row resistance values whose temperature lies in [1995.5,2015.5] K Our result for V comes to 25.57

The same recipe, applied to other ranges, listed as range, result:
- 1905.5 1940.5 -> 14.64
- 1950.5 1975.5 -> 28.64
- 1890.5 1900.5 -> 23.32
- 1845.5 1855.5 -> 15.32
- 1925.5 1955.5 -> 24.54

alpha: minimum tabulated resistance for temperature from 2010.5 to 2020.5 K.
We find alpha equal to 26.09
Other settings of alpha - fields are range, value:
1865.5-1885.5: 17.49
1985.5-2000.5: 25.98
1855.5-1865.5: 13.19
